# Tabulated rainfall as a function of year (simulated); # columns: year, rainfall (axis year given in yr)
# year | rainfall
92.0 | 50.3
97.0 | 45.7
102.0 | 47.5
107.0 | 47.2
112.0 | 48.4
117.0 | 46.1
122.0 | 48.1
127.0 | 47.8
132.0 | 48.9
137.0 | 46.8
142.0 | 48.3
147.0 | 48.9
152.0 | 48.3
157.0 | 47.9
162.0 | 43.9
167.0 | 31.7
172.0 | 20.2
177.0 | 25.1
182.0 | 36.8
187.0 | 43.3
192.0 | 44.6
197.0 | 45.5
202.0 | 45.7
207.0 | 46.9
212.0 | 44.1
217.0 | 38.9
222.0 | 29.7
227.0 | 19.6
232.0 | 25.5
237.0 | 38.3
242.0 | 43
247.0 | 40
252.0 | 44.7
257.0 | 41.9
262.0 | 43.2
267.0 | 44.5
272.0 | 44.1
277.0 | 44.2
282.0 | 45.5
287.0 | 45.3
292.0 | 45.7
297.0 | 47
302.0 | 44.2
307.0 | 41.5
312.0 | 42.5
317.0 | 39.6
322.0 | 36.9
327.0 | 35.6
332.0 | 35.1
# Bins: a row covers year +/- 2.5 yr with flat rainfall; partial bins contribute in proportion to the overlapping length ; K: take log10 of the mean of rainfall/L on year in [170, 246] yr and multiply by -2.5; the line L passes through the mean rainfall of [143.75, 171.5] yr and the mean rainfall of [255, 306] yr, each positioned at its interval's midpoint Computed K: 0.18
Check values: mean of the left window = 42.5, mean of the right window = 44.5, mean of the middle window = 36.7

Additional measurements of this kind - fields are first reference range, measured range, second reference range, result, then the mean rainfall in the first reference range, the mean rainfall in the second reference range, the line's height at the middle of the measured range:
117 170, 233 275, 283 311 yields 0.078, 45.8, 44.7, 45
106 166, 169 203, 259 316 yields 0.244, 47.2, 44.2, 46.2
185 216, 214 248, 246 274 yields 0.296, 44.7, 43.2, 44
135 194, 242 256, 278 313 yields 0.018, 40.4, 44.6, 43.1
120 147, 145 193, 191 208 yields 0.204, 48.1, 45.7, 46.8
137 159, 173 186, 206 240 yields 0.329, 48.2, 34.3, 42.4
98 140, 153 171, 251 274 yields 0.161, 47.5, 43.6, 46.4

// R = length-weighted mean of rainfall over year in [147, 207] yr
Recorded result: 40.1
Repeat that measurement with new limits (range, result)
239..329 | 42.8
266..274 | 44.3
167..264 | 37.6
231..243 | 35.9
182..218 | 43.9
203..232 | 35.5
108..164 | 47.6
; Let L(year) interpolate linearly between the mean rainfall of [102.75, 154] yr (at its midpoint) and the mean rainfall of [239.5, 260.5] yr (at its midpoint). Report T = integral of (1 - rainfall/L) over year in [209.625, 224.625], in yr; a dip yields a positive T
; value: 2.2 yr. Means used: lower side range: 47.9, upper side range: 42.4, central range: 37.4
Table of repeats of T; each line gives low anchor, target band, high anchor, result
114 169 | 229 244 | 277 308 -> 3.50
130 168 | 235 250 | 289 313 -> 1.45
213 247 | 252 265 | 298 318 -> -2.20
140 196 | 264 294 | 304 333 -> -4.39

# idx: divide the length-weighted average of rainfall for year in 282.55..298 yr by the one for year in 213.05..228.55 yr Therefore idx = 1.46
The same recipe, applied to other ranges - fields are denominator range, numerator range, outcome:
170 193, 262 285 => 1.32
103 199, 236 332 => 0.98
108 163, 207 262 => 0.78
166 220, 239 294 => 1.14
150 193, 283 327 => 1.13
